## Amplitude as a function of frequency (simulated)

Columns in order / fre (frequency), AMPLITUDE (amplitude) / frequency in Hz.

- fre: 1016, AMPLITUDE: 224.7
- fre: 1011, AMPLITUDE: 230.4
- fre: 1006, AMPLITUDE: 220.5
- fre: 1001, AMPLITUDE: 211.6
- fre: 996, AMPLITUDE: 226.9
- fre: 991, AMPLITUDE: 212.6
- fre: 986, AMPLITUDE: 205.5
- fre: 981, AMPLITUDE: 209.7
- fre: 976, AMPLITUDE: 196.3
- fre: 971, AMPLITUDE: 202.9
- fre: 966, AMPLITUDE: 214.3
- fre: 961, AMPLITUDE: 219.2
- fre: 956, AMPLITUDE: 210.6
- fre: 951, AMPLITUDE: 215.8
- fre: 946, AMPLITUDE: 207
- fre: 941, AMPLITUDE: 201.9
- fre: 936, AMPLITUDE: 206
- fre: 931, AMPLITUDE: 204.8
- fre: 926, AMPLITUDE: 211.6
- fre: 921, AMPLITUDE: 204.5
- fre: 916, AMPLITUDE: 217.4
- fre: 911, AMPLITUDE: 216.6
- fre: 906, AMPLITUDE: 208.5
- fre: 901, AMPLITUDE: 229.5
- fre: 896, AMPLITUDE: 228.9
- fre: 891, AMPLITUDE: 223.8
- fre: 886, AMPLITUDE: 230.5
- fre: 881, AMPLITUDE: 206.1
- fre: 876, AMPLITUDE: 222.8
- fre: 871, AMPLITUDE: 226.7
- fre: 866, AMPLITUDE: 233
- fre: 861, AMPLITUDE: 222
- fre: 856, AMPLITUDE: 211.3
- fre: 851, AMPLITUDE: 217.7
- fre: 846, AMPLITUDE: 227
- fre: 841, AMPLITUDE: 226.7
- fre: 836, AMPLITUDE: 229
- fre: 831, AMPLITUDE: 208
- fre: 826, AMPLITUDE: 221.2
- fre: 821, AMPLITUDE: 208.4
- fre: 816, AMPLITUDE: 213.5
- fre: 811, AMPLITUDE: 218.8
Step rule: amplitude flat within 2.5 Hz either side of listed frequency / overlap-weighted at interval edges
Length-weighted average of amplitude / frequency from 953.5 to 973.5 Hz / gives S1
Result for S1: 212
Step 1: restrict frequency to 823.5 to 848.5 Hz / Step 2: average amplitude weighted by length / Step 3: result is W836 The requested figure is 222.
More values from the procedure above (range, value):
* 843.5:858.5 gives 219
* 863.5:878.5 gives 228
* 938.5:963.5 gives 211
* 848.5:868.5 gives 221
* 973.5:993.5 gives 206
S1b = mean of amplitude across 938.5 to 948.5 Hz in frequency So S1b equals 204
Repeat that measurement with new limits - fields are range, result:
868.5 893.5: 222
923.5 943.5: 206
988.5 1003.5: 217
